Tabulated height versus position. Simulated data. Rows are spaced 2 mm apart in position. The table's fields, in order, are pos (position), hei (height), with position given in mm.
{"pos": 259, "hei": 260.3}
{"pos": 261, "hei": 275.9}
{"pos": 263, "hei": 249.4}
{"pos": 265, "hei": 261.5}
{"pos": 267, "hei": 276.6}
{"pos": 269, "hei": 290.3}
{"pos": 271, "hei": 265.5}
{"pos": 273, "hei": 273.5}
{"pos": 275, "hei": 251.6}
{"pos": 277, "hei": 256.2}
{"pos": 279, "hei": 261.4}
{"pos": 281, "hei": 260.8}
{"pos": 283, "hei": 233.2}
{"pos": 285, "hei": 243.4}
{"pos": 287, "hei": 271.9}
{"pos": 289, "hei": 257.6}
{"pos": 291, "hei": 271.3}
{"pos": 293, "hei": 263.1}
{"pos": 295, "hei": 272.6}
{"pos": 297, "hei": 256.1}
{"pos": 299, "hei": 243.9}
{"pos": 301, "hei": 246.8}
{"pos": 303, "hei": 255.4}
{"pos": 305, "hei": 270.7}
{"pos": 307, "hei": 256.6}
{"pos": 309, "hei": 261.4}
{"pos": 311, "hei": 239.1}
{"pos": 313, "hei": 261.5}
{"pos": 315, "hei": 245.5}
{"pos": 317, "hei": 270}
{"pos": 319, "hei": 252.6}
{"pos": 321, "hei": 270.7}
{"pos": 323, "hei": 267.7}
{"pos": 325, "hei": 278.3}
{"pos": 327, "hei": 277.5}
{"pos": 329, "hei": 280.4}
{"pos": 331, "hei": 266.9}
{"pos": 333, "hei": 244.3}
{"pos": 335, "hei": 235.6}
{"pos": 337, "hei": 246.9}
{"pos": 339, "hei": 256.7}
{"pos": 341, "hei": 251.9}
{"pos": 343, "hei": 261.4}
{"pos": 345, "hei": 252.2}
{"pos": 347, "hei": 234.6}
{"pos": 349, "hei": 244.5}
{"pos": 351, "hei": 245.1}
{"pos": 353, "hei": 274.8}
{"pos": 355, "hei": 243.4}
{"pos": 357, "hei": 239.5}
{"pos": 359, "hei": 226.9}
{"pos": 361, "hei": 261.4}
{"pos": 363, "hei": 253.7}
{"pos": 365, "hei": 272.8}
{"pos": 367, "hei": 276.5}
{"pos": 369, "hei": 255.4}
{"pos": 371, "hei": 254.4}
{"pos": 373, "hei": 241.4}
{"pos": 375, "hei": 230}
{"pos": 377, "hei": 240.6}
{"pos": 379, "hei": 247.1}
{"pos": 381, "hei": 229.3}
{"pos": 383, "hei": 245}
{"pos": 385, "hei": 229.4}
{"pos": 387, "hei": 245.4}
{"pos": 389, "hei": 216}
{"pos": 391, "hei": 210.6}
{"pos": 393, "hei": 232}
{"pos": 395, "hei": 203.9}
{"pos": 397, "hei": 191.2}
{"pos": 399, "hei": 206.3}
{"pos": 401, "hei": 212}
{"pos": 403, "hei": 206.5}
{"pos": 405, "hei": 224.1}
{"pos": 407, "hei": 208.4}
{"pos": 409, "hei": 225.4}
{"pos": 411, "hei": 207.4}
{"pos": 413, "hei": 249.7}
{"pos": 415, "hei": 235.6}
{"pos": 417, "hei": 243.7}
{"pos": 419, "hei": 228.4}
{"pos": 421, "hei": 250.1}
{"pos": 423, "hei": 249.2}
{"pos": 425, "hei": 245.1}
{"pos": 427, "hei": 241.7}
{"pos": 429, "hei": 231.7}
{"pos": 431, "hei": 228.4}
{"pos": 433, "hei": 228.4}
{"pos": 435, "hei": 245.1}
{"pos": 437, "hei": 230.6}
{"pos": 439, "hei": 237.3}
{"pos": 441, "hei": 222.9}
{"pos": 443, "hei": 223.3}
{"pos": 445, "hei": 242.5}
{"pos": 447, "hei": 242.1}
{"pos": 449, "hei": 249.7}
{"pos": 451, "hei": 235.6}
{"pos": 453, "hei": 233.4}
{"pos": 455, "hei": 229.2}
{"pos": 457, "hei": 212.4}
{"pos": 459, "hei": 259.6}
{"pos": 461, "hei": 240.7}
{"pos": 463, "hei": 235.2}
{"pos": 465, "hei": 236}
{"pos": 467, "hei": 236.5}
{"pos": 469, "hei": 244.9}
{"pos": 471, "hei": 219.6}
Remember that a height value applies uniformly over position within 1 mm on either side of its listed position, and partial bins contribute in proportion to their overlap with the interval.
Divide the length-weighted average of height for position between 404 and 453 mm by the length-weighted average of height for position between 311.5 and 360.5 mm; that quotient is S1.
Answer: 0.92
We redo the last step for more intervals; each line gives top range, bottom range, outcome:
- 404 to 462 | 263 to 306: 0.90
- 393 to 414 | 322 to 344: 0.82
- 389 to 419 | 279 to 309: 0.85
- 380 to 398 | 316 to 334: 0.83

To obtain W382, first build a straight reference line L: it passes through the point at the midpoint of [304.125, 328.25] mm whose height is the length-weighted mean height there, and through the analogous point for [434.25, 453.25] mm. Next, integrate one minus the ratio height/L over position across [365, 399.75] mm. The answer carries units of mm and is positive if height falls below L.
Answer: 2.1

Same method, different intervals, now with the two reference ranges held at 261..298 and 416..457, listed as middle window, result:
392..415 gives 2.4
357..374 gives -0.4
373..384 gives 0.3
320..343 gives -0.7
